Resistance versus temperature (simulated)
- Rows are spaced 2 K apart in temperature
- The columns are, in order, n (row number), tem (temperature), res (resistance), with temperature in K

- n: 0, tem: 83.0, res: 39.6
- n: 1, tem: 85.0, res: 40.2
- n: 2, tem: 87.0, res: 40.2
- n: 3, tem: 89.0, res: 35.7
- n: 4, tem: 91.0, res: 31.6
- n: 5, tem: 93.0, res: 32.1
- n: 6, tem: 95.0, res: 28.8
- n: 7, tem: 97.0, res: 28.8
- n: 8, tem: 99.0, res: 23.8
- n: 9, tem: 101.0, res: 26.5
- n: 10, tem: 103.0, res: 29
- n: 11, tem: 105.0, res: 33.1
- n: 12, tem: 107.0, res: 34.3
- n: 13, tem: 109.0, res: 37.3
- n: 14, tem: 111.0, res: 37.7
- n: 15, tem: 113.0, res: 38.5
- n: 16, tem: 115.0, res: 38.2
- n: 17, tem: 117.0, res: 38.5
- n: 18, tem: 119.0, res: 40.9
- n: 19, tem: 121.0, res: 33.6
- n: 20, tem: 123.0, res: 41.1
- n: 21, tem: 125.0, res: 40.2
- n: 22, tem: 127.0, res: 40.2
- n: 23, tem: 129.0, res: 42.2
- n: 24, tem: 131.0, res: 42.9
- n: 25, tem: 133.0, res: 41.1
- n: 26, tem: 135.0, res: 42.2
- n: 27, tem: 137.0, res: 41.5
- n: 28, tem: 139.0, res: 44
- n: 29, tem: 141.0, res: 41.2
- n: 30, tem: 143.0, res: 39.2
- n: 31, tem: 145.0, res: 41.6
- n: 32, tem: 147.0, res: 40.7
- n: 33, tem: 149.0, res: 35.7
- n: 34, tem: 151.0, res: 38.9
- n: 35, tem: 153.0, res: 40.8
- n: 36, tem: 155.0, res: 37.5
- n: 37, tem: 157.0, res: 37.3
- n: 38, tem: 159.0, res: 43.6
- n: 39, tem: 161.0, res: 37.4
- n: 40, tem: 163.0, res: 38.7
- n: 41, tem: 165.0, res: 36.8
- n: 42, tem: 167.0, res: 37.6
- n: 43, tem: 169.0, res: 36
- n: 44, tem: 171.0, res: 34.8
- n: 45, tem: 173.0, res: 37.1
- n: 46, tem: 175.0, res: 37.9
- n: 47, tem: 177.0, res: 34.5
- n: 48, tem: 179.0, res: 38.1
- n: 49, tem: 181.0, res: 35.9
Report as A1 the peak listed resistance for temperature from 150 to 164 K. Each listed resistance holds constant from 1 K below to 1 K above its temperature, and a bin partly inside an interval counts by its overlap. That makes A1 43.6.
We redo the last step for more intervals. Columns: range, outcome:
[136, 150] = 44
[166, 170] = 37.6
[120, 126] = 41.1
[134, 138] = 42.2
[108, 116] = 38.5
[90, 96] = 32.1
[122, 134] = 42.9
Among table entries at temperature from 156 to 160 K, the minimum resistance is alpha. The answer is 37.3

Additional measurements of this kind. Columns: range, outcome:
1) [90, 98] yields 28.8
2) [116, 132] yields 33.6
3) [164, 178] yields 34.5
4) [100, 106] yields 26.5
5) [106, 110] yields 34.3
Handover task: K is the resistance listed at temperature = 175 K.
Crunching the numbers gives 37.9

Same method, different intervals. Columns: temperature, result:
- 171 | 34.8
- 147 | 40.7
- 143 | 39.2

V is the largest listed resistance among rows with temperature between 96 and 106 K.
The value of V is 33.1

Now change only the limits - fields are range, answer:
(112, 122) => 40.9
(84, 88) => 40.2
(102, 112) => 37.7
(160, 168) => 38.7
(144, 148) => 41.6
